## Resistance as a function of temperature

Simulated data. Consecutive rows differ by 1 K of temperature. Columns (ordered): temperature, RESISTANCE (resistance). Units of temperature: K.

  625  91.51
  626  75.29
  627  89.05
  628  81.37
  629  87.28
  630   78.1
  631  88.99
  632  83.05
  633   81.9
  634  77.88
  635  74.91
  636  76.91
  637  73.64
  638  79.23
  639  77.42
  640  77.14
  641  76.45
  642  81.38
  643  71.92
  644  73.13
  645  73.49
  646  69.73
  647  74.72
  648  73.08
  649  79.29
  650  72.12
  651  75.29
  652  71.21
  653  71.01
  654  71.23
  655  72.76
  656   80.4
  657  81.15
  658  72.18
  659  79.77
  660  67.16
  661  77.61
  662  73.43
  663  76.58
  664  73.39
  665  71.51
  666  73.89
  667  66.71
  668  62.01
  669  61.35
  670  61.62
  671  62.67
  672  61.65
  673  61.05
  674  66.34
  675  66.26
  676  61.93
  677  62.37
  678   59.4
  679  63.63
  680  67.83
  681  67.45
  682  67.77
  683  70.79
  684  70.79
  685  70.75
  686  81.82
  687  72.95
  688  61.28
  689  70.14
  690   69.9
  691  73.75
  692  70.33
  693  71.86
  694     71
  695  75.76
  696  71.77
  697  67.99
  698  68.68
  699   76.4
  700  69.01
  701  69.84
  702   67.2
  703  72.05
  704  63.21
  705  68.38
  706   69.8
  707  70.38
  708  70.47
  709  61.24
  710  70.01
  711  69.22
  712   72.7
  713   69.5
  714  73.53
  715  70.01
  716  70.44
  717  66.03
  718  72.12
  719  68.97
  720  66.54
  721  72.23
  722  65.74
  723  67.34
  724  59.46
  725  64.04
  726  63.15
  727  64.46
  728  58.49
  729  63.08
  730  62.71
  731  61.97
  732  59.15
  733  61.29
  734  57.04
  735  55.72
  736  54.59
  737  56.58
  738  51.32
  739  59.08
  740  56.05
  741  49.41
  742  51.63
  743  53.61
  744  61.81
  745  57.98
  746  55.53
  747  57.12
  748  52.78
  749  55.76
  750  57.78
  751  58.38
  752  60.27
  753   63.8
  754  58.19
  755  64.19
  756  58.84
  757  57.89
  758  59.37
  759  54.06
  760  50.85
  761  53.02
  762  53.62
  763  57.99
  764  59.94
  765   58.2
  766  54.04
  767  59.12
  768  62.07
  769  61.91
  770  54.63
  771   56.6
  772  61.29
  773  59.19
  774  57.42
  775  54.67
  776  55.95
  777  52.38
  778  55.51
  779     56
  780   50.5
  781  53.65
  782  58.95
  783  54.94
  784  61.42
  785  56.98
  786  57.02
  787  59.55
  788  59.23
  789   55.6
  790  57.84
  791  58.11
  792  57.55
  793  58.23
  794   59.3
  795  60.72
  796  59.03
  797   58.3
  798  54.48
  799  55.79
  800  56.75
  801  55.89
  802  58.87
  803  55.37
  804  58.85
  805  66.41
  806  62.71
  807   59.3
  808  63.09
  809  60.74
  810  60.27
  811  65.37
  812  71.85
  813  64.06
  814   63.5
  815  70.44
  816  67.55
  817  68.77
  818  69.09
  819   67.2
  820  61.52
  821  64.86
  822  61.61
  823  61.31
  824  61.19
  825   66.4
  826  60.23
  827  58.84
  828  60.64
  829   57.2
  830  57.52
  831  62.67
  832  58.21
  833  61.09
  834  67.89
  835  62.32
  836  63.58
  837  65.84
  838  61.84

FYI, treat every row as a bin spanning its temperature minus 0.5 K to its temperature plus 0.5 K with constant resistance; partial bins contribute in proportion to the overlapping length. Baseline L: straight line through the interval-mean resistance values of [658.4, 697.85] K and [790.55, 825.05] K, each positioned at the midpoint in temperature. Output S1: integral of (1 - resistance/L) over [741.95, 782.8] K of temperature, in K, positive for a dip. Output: 4.59 K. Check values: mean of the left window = 68.8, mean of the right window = 61.8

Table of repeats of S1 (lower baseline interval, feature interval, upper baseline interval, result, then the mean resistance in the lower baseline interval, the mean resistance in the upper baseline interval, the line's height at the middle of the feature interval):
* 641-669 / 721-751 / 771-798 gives 2.2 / 73.4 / 57.2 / 63.3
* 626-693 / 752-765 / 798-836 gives 1.6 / 72.6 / 62.2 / 66.1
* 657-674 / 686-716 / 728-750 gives -3.3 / 69.2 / 56.9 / 63.3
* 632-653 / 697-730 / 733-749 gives -3.6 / 75.6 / 55.5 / 61.2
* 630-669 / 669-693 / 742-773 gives 1.0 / 75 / 57.6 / 69.9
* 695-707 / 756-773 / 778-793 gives 0.8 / 69.8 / 56.9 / 60.1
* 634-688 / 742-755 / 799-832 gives 1.7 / 71.3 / 62.3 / 66.2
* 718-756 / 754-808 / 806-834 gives 3.5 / 59.8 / 63.2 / 61.6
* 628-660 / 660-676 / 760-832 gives 1.4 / 76.6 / 59.5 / 73.9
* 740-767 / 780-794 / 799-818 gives 0.7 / 56.8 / 62.7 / 60.4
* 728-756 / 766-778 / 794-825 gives 0.4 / 57.7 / 62.2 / 59.7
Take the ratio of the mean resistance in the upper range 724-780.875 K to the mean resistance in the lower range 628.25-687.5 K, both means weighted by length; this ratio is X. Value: 0.79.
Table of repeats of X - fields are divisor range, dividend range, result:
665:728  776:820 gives 0.88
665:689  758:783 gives 0.85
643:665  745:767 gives 0.77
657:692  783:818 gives 0.88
